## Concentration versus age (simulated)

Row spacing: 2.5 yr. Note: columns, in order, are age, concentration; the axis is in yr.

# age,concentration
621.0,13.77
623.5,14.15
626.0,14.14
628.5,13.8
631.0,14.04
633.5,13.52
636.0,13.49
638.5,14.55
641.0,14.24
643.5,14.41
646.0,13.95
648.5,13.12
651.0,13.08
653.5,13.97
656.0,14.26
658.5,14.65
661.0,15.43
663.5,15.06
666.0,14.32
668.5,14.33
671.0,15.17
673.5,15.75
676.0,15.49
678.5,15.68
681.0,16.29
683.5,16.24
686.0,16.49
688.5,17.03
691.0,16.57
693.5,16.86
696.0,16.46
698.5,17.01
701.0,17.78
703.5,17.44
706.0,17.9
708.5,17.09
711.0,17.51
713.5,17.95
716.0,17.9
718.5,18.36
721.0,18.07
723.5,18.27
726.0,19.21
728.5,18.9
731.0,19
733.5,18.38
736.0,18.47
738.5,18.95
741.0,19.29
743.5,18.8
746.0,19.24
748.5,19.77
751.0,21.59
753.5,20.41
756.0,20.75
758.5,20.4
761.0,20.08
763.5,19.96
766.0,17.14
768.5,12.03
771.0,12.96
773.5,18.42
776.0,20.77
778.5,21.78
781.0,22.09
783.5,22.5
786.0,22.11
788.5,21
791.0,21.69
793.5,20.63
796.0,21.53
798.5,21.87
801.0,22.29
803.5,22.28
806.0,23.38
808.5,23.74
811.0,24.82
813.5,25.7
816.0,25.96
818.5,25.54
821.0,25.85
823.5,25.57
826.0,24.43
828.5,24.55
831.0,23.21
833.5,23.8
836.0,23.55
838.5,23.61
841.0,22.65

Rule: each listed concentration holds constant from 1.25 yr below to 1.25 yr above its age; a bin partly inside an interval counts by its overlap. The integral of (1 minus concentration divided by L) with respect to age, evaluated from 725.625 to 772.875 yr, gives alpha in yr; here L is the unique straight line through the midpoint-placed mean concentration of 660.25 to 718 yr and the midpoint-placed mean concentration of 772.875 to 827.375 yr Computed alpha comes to 2.9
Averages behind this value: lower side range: 16.5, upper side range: 23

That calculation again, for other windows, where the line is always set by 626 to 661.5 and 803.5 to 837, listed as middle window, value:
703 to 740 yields 0.8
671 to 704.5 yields 0.3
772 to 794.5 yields 1.2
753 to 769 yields 1.6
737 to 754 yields 0.4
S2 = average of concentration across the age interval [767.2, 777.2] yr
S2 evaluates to 16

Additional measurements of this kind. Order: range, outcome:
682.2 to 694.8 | 16.6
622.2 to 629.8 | 14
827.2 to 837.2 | 23.8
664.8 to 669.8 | 14.3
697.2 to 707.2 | 17.5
